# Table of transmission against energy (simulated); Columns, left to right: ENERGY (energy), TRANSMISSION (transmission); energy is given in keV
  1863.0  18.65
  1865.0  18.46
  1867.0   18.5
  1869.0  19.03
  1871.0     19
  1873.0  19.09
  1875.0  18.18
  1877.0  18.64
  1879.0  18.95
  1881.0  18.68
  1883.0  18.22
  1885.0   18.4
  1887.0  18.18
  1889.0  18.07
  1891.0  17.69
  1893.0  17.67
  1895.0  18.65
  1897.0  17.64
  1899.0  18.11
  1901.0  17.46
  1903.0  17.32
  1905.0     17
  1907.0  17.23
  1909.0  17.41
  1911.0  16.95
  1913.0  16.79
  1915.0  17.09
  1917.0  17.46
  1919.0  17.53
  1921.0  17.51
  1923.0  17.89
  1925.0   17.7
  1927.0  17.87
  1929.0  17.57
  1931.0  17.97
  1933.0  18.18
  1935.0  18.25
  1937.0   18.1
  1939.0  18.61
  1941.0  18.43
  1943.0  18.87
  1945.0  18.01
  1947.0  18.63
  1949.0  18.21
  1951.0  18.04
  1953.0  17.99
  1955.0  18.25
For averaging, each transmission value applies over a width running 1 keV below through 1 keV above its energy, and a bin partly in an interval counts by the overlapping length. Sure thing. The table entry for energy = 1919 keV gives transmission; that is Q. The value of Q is 17.53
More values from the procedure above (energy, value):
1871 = 19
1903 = 17.32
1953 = 17.99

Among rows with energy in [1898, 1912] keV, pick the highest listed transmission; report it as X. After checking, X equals 18.11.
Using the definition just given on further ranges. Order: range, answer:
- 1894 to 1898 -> 18.65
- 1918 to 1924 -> 17.89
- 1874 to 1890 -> 18.95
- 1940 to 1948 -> 18.87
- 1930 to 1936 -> 18.25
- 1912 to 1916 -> 17.09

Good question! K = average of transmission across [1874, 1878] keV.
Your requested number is 18.4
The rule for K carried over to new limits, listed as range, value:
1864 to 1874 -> 18.8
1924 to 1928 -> 17.8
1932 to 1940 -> 18.3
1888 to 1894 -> 17.8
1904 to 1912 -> 17.1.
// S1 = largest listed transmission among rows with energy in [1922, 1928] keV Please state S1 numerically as 17.89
